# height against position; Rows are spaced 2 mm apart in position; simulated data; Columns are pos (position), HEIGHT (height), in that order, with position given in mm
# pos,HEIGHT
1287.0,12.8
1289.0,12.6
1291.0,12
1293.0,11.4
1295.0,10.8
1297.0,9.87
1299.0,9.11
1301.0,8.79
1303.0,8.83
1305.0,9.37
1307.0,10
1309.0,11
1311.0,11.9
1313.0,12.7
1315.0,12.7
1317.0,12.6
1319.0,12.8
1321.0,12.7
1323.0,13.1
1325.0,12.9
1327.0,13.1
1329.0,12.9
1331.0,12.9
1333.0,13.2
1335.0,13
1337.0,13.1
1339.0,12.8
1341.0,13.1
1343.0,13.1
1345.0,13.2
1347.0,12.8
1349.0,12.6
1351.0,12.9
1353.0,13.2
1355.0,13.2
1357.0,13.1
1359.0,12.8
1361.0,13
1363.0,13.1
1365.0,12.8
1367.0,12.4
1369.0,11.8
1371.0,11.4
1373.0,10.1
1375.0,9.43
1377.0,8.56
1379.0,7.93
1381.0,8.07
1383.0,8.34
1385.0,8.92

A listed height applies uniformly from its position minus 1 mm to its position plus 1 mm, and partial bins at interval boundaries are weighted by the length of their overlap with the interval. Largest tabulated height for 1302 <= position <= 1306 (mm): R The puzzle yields 9.37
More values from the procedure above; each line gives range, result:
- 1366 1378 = 12.4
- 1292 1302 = 11.4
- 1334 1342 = 13.1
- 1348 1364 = 13.2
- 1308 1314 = 12.7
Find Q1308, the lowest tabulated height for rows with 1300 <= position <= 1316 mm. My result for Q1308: 8.79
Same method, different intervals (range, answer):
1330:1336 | 12.9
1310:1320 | 11.9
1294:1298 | 9.87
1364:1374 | 10.1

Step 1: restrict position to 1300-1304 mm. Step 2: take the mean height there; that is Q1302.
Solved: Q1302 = 8.81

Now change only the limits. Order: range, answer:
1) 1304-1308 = 9.68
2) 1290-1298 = 11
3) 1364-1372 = 12.1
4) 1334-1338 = 13.1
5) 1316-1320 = 12.7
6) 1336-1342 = 13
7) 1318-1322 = 12.8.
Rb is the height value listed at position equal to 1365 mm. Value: 12.8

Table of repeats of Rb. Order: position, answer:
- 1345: 13.2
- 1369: 11.8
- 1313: 12.7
